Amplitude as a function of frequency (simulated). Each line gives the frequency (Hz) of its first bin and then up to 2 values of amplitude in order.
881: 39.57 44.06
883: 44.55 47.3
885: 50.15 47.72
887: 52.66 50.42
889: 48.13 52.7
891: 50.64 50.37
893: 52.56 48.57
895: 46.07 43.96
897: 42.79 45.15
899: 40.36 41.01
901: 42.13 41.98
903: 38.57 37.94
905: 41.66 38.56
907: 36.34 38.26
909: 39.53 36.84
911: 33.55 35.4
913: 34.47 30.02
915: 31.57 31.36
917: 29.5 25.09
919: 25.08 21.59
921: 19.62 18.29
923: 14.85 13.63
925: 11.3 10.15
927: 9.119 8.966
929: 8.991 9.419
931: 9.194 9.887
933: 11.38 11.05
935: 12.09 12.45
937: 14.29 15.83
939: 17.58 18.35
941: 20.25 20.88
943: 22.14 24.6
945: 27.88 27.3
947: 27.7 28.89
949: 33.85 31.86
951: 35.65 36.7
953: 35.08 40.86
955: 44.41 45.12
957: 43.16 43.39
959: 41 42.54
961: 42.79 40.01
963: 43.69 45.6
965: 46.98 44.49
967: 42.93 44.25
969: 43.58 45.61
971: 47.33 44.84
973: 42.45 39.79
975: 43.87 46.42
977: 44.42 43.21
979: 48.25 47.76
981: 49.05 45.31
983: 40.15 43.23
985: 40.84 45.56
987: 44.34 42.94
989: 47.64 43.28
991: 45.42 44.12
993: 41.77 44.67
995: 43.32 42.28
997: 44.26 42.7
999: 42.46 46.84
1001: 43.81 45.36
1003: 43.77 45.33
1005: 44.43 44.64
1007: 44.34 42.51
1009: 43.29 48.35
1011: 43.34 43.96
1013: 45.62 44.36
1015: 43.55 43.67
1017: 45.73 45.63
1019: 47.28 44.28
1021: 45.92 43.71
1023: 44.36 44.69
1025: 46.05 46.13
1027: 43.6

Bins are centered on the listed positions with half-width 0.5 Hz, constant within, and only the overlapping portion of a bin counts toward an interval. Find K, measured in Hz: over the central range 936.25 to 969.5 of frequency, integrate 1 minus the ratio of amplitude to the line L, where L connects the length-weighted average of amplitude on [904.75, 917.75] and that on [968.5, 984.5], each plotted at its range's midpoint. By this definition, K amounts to 5.9 Hz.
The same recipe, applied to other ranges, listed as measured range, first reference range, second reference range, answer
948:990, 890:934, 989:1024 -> -4.2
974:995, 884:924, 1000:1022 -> -0.6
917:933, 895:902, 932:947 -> 7.5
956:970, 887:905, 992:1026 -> 0.4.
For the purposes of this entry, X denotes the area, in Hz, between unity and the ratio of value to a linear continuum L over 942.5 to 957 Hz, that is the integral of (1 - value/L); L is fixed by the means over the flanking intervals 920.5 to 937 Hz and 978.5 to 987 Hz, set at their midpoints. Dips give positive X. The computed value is -4.79 Hz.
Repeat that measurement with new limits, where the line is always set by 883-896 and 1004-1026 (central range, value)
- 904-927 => 9.80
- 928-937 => 6.99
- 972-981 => 0.27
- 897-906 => 1.45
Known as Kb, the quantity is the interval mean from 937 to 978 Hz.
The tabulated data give 36.7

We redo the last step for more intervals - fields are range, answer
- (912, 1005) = 33.8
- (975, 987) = 44.9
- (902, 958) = 25.9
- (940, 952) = 27.4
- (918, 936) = 13.5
